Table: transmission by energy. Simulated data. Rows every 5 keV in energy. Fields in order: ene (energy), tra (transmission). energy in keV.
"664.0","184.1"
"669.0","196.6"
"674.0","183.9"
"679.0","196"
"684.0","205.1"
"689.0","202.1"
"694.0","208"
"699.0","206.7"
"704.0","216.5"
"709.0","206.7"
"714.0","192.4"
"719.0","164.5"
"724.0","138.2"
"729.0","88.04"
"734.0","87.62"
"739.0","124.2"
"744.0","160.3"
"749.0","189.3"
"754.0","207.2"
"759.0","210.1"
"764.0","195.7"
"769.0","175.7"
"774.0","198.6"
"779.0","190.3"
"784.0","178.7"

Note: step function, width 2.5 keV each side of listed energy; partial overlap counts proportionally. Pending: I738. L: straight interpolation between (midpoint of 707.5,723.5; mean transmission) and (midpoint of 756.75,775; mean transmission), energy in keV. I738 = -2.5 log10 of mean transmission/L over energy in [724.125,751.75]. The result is 0.385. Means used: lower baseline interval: 180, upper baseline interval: 195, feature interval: 131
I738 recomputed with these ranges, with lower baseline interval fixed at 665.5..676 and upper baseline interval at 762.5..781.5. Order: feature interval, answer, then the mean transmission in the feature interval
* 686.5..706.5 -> -0.100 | 208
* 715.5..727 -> 0.240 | 152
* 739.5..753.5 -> 0.106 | 172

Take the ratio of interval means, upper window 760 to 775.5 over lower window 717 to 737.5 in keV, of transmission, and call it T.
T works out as 1.61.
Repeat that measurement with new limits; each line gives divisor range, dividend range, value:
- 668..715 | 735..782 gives 0.89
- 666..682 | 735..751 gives 0.78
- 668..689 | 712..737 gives 0.68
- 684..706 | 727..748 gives 0.58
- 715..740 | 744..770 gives 1.55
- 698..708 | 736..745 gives 0.64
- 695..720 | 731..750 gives 0.68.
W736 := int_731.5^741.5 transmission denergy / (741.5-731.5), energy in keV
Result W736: 106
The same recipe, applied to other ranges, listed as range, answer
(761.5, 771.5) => 186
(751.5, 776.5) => 197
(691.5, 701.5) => 207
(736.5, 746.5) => 142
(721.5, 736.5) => 105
